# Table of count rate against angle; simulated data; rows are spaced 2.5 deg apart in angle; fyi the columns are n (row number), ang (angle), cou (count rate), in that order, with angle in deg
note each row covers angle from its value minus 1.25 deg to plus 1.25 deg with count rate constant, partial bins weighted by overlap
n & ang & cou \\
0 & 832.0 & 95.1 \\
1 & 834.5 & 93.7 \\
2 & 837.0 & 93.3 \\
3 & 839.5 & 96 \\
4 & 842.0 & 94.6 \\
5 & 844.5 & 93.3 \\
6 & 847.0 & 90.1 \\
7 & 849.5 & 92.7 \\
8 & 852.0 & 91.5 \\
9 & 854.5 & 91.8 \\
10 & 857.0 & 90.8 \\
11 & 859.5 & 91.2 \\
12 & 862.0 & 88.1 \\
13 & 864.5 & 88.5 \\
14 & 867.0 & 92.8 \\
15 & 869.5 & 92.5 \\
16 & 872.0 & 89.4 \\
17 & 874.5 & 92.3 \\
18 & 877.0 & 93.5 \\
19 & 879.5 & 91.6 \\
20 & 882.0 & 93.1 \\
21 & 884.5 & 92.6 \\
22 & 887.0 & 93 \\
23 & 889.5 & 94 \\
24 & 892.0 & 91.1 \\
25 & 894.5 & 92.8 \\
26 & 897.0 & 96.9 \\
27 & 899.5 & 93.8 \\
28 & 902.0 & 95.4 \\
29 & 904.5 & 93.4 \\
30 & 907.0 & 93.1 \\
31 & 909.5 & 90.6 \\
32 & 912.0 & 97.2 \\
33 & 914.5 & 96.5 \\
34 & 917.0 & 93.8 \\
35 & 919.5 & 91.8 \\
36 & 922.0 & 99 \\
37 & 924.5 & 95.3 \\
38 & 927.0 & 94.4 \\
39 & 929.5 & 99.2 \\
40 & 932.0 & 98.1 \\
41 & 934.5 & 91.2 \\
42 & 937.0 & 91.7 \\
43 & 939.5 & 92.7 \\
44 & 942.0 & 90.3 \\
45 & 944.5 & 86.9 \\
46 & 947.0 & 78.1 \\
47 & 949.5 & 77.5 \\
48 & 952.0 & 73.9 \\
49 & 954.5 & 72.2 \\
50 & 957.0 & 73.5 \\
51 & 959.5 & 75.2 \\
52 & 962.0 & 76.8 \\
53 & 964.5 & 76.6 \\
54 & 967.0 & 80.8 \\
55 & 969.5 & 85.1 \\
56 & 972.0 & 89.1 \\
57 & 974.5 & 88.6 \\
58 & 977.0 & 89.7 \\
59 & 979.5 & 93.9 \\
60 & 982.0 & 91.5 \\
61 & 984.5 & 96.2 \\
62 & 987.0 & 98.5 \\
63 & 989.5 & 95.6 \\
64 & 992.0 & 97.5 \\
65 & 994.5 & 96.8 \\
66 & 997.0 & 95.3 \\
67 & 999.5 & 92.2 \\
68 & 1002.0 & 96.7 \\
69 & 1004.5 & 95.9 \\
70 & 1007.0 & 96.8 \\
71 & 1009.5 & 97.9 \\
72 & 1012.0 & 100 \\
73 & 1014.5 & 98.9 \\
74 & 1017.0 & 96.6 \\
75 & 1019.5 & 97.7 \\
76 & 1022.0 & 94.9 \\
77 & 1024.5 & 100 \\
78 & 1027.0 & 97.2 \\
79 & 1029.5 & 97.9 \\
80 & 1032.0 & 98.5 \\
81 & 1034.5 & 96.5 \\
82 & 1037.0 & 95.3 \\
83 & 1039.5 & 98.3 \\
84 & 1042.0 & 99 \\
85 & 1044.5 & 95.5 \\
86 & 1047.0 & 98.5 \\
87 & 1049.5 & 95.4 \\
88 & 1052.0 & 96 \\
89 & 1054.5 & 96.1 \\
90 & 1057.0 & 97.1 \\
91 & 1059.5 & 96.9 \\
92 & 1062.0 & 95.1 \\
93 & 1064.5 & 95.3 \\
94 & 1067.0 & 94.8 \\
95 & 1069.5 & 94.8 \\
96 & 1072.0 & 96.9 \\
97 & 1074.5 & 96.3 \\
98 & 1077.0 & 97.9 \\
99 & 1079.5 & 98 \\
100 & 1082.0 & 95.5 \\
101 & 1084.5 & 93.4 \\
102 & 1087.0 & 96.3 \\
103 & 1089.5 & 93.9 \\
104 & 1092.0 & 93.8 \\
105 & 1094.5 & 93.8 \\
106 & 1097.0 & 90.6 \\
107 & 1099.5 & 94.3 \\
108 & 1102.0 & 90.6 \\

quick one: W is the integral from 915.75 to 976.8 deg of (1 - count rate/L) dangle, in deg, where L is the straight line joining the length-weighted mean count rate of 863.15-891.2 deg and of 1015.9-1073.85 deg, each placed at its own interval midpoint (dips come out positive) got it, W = 4.9 deg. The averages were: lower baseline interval 92.1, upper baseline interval 96.7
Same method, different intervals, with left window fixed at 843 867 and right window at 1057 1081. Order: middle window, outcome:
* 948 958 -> 2.04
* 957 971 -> 2.26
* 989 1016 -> -0.59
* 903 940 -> -0.77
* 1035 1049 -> -0.23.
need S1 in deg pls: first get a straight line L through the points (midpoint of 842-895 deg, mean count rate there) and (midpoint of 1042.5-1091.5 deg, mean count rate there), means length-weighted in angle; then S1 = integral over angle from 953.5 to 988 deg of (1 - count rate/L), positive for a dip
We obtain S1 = 3.4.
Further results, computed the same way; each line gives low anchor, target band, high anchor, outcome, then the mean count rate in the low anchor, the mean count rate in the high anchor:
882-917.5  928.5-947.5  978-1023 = 0.7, 93.8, 96.2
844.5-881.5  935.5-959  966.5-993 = 2.5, 91.3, 91.7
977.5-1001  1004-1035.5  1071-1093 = -0.8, 95.1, 95.8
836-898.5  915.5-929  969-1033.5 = -0.2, 92.3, 95.5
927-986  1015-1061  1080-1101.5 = -3.2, 85.8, 94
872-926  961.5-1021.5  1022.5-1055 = 2.0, 93.7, 97.2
